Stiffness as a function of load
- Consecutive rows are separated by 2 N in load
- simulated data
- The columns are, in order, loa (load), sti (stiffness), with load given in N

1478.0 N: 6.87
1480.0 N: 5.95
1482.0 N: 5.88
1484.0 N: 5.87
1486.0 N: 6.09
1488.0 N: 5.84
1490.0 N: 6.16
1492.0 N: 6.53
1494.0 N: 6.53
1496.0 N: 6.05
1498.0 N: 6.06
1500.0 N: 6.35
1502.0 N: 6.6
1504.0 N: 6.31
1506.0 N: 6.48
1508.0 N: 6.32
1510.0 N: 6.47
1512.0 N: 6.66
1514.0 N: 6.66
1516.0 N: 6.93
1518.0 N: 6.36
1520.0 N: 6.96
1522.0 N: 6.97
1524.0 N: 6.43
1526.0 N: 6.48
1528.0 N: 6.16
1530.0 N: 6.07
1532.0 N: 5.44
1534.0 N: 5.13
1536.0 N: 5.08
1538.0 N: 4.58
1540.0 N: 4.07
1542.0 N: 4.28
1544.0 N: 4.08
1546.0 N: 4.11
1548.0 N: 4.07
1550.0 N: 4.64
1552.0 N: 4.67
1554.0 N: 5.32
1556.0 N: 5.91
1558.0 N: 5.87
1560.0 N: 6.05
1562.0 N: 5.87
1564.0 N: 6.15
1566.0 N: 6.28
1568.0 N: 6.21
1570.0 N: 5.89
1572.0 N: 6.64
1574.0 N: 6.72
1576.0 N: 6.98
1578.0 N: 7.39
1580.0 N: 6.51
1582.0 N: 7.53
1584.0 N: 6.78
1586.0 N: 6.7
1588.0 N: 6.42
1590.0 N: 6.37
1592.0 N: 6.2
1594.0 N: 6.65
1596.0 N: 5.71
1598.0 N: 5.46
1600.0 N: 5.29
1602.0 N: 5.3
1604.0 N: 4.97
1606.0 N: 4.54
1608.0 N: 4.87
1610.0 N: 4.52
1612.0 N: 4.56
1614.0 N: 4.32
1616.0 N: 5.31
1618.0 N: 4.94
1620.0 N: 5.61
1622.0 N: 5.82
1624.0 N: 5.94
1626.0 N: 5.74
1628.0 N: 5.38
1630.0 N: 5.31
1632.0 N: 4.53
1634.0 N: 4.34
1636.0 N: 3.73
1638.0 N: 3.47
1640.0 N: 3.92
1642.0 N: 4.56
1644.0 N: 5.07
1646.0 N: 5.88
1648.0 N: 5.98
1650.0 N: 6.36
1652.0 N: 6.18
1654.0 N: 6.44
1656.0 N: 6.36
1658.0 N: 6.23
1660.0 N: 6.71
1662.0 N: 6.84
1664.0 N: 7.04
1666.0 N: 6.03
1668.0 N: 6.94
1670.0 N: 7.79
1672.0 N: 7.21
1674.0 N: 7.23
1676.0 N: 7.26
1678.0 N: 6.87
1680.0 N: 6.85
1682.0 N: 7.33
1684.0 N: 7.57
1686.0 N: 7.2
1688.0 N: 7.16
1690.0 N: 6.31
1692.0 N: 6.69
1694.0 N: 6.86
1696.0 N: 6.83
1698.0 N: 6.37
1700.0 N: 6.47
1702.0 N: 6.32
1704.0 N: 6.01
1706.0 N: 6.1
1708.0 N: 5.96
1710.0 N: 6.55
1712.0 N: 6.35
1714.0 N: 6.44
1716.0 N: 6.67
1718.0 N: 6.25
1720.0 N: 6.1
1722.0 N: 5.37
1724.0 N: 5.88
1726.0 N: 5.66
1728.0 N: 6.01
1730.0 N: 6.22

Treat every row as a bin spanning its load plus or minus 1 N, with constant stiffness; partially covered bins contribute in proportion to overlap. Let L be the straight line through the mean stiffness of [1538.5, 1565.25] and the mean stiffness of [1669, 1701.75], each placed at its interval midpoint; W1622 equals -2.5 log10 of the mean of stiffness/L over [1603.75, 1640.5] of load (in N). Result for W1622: 0.24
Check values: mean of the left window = 5.01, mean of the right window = 6.98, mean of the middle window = 4.84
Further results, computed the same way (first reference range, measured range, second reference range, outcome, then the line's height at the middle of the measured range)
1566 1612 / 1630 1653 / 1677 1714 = 0.275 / 6.34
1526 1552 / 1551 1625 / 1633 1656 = -0.172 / 4.99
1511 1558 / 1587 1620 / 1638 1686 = 0.125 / 6.01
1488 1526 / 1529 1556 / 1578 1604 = 0.313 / 6.37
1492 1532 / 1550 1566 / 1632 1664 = 0.084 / 6.12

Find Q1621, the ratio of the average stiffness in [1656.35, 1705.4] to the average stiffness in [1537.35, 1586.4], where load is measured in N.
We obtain 1.19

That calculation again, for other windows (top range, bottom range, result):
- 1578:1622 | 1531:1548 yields 1.25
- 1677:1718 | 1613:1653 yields 1.30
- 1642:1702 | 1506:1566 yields 1.17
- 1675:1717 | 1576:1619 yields 1.16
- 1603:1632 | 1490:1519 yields 0.79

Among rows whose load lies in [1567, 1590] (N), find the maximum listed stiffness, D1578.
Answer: 7.53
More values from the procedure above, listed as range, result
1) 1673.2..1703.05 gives 7.57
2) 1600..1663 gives 6.84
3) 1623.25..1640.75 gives 5.94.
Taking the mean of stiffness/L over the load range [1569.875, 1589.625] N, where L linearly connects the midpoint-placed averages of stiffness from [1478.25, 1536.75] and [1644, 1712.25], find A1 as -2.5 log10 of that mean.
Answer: -0.06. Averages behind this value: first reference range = 6.25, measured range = 6.78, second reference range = 6.64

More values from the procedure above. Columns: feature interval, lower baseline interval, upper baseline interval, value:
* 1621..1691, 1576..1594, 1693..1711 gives 0.07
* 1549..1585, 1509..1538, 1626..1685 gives -0.01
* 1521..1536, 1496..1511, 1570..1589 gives 0.08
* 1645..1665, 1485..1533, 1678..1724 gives 0.01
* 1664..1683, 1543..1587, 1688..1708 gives -0.11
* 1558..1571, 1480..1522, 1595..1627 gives -0.07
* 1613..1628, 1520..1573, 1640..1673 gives 0.12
